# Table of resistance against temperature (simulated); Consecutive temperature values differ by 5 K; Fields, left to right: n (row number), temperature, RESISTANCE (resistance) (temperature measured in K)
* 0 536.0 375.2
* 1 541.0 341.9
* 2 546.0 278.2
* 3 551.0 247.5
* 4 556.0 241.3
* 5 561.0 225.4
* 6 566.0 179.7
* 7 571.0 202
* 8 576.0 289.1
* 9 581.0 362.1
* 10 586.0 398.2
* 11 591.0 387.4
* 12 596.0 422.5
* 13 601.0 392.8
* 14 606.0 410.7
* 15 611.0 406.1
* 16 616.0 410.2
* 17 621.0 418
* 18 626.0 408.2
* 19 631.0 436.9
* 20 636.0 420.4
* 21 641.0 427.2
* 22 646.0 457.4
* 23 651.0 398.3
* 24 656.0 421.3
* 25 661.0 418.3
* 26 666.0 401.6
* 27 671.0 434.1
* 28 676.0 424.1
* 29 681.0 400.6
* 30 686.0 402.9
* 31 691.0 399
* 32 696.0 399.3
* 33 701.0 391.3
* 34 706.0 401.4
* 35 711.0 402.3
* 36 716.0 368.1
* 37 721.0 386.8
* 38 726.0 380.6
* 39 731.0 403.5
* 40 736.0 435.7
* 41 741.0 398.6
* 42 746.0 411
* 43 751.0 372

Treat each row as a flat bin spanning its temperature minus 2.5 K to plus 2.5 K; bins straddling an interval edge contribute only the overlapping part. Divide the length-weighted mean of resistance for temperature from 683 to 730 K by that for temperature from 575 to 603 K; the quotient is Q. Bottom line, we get 1.0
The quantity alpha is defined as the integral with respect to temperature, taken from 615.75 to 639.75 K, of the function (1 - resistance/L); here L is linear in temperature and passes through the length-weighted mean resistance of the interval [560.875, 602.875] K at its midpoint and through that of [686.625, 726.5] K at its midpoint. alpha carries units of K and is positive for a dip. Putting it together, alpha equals -5.0 K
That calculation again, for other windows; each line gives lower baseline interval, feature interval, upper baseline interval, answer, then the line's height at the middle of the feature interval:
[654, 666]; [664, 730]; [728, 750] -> 2.10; 413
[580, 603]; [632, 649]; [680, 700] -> -1.58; 397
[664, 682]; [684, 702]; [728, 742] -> 0.73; 415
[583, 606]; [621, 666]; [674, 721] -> -2.56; 399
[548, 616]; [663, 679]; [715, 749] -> -2.23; 368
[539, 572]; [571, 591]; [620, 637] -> -1.75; 307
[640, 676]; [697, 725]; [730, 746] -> 1.77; 416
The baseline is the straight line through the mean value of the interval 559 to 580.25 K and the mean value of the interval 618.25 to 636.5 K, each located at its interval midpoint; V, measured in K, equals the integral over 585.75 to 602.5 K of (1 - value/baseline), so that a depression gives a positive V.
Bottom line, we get -4.7 K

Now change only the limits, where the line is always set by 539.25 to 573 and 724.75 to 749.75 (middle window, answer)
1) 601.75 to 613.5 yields -4.74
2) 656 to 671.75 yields -3.56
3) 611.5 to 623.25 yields -4.51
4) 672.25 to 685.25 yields -2.21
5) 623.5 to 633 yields -3.50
